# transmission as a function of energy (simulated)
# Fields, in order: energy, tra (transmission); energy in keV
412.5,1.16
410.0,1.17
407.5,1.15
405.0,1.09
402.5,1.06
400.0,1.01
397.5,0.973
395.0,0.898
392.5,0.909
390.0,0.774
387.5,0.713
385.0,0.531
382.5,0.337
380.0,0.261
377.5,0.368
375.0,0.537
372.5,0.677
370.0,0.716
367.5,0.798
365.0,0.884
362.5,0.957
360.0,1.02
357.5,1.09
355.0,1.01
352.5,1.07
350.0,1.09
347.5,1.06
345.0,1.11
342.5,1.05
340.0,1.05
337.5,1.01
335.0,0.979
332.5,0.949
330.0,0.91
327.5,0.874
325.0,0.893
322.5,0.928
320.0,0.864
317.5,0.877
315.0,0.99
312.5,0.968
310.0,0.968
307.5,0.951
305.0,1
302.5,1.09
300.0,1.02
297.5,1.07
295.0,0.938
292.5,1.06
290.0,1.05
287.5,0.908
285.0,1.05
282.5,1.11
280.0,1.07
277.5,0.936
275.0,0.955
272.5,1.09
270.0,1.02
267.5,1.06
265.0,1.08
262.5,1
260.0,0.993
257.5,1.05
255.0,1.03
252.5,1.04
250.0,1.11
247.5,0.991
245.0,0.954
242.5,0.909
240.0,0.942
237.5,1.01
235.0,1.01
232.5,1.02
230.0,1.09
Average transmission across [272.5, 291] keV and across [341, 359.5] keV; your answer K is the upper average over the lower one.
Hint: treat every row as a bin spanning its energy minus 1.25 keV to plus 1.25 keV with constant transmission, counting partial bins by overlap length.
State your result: 1.05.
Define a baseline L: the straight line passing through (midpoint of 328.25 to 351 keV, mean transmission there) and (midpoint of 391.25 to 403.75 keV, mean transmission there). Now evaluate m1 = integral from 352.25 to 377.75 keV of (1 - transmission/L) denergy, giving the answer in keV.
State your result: 4.1 keV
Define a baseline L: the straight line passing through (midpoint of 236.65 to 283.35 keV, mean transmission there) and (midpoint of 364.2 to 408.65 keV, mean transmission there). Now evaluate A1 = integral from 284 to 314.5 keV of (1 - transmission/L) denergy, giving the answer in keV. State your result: -2.2 keV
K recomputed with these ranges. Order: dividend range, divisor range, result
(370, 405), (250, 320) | 0.70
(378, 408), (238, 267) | 0.78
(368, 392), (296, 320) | 0.57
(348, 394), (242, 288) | 0.75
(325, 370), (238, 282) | 0.97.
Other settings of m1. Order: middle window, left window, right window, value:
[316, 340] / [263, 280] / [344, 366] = 2.4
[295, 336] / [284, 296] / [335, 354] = 2.8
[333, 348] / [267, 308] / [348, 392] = -3.2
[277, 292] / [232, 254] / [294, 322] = -0.7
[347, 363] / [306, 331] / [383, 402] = -3.2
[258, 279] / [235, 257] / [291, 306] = -0.1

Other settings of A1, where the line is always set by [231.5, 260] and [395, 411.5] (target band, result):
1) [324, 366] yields 1.6 keV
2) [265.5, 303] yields -0.3 keV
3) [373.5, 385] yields 7.1 keV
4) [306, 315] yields 0.5 keV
